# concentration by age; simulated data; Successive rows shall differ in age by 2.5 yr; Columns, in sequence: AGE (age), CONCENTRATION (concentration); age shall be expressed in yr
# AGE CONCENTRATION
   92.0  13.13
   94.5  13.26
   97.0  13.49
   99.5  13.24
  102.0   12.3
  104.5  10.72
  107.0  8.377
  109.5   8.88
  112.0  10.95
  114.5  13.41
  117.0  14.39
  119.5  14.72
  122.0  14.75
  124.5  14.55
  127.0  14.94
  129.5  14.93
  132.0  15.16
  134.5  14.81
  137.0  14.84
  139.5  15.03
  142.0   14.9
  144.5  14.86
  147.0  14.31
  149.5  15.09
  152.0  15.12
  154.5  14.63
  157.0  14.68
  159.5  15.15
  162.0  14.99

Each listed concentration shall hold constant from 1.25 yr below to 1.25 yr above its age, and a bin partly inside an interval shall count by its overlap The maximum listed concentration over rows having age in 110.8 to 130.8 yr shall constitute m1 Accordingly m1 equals 14.94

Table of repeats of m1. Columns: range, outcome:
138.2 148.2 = 15.03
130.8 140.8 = 15.16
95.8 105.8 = 13.49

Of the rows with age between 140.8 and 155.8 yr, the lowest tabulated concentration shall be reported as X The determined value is 14.31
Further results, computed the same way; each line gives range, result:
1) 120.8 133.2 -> 14.55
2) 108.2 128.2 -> 8.88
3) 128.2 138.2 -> 14.81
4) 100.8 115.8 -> 8.377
